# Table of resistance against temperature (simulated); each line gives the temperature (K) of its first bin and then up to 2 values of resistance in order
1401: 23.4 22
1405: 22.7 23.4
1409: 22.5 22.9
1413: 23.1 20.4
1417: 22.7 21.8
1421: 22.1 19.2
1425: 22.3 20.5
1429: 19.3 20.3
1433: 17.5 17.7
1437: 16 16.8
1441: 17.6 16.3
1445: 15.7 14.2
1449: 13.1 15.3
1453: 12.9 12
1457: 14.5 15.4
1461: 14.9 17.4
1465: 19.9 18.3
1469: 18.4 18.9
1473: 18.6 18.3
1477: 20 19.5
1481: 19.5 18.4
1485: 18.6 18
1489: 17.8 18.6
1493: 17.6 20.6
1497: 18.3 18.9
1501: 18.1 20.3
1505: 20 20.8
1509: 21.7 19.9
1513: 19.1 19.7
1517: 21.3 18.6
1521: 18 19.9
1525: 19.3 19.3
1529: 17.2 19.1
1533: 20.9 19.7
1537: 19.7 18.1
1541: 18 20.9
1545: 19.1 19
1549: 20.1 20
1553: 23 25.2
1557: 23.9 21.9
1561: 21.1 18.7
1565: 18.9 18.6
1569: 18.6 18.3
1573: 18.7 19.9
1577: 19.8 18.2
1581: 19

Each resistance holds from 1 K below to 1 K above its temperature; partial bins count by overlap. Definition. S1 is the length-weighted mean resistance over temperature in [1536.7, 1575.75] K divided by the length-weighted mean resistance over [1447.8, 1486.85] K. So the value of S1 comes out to 1.18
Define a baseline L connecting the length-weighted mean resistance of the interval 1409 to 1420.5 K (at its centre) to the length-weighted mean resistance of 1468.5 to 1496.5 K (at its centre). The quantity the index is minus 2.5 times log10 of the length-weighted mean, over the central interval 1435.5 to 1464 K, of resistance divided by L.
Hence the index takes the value 0.32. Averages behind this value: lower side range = 22.2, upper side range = 18.8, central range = 15.2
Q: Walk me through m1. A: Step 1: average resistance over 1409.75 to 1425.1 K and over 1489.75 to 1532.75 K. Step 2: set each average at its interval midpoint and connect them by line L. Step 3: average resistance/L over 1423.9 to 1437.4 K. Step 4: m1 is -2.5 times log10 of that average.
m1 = 0.120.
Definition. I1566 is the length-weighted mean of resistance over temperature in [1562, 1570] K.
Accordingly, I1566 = 18.7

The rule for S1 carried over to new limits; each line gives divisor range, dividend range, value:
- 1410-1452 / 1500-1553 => 1.04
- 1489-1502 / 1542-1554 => 1.09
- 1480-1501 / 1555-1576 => 1.08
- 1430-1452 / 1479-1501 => 1.14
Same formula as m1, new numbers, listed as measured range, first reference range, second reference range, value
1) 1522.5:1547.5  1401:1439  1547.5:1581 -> 0.06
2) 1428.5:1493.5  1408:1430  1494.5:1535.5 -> 0.20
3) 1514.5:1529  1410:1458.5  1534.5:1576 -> 0.01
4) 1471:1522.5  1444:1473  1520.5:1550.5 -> -0.10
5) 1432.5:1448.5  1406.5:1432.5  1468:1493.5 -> 0.25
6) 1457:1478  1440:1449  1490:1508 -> -0.04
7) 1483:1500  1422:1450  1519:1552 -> 0.00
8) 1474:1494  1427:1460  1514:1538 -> -0.06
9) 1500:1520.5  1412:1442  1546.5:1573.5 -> 0.02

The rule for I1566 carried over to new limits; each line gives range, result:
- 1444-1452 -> 14.6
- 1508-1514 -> 20.2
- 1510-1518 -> 20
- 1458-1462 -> 15.2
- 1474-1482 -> 19.3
